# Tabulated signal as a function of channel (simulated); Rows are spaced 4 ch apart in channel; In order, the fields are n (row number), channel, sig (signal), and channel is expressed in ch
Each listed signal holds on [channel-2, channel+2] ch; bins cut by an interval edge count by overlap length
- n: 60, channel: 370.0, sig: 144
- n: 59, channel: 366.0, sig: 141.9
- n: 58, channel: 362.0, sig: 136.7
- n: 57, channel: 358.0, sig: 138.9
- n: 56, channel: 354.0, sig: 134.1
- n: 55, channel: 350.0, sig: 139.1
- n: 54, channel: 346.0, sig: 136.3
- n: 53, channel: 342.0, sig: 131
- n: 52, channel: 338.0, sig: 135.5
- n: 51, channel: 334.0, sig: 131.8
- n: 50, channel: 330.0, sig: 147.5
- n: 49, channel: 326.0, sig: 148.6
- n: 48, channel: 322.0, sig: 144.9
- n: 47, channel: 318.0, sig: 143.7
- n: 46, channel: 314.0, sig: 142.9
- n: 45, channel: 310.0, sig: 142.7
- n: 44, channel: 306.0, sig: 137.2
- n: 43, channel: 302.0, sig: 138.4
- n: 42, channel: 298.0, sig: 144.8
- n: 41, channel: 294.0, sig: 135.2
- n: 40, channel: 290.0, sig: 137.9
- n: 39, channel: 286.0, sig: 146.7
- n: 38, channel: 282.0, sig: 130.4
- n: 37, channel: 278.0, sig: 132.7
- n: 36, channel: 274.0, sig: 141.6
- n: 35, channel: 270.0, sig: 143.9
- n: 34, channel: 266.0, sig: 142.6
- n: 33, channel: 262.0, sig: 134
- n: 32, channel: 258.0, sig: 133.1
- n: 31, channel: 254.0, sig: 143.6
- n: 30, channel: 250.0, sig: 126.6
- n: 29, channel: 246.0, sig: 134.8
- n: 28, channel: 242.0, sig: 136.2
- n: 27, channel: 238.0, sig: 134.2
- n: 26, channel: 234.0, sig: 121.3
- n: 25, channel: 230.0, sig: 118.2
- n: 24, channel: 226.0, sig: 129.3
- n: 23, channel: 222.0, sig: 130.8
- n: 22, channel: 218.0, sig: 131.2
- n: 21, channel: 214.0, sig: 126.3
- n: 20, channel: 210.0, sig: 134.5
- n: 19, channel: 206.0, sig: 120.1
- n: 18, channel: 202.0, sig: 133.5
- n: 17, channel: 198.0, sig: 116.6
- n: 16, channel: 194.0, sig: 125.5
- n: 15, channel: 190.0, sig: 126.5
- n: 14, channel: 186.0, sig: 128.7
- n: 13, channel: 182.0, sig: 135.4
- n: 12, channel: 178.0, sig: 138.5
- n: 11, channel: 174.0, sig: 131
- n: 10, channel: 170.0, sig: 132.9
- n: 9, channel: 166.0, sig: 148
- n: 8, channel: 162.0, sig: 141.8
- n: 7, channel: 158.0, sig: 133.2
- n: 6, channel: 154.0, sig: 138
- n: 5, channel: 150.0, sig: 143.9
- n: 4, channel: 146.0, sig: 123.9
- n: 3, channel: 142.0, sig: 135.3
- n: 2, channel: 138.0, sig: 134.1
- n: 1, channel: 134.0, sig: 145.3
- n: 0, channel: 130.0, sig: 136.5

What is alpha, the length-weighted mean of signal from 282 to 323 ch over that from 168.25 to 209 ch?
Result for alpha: 1.09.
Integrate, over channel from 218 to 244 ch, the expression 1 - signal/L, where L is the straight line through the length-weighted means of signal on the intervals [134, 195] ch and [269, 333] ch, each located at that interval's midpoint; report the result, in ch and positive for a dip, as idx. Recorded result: 1.8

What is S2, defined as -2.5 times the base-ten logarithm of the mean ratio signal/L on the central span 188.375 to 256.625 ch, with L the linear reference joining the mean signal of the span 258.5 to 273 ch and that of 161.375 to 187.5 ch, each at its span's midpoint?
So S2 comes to 0.08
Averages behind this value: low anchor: 136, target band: 129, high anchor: 140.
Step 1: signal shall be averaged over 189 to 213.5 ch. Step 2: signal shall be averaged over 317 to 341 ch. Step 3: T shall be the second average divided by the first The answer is 1.1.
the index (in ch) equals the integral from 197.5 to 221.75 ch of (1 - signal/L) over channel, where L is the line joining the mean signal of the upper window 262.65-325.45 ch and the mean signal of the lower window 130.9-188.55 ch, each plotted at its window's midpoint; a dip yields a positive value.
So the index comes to 1.74 ch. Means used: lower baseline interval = 136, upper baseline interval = 140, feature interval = 128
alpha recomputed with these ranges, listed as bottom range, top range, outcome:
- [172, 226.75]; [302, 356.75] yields 1.08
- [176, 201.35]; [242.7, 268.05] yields 1.05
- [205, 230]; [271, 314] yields 1.08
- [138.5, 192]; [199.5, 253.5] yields 0.96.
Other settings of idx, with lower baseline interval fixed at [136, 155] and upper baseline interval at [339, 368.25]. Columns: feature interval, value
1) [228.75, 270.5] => 0.8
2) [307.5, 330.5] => -1.4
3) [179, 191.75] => 0.4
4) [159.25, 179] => -0.5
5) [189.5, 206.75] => 1.4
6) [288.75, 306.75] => -0.3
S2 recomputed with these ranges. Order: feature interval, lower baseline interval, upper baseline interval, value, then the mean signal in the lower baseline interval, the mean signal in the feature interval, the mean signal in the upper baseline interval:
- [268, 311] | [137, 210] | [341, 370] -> -0.03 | 133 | 139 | 138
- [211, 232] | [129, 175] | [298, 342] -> 0.09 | 137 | 128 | 141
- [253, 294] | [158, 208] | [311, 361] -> -0.02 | 132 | 138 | 140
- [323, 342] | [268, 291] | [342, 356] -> -0.03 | 139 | 140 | 136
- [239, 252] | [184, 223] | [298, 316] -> 0.00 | 127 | 133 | 141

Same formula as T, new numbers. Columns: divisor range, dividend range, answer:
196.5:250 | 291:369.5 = 1.09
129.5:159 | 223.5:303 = 0.99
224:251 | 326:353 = 1.07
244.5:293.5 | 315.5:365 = 1.01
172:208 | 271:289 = 1.08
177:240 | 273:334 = 1.10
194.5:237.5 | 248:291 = 1.09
